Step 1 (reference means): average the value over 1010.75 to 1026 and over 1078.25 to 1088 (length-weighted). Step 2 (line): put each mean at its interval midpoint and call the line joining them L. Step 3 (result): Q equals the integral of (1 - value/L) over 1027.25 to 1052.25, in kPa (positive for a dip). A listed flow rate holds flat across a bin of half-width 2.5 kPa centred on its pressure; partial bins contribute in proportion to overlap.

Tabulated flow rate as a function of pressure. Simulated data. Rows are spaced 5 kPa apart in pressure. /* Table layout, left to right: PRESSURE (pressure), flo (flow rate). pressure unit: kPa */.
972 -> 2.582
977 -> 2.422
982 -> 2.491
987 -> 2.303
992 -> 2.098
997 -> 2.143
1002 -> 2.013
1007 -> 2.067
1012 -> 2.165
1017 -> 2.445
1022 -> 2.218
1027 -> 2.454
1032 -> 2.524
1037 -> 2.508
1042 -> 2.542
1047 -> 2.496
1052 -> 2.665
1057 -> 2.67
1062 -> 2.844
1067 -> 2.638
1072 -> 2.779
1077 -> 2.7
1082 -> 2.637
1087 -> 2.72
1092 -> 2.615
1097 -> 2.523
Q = -1.1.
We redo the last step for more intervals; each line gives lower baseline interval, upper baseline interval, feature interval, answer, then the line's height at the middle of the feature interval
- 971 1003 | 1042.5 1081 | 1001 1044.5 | 2.5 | 2.48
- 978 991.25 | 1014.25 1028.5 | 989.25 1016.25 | 2.7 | 2.36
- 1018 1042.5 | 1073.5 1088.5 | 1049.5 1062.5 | -0.7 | 2.57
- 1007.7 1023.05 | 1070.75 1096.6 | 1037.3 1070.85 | -2.0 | 2.49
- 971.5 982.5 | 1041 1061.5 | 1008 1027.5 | 2.1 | 2.56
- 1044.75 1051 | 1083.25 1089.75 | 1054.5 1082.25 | -1.0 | 2.62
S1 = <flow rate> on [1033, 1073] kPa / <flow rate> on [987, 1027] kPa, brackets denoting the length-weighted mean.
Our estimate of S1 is 1.2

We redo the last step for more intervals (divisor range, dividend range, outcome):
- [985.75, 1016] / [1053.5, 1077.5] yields 1.27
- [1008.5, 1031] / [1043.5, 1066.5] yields 1.15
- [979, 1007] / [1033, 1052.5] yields 1.15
